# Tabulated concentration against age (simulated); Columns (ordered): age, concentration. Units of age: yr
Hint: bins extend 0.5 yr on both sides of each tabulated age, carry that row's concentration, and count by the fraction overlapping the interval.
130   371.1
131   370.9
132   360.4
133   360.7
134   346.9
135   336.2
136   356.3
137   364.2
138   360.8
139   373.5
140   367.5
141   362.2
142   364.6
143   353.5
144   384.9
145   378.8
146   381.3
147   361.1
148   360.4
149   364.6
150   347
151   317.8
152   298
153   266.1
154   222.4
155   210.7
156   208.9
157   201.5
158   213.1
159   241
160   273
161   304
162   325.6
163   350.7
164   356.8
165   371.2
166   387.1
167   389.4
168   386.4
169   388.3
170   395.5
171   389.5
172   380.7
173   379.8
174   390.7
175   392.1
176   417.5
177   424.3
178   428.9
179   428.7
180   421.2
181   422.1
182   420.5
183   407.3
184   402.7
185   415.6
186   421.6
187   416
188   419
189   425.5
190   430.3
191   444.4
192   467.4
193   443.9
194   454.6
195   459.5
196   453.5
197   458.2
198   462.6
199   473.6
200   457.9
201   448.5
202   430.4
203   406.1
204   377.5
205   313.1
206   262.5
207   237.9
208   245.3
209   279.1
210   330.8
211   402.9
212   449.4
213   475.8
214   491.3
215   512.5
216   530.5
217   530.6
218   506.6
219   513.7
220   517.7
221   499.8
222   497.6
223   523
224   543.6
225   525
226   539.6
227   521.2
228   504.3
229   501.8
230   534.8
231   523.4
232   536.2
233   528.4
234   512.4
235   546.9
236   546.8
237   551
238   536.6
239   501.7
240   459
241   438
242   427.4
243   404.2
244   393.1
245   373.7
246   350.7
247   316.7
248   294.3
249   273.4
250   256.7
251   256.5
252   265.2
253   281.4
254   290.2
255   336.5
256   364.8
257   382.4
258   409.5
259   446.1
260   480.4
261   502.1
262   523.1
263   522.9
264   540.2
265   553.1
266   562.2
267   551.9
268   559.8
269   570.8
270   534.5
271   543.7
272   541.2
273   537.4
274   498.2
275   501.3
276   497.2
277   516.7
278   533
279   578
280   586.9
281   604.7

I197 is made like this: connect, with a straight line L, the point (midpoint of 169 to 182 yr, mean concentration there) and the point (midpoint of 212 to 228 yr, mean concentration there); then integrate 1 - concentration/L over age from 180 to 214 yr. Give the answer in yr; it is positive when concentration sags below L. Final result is 3.51 yr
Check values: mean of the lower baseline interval 406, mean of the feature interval 408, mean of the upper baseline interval 513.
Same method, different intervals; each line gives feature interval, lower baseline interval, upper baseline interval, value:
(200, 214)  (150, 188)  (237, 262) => 0.04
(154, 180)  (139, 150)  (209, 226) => 3.93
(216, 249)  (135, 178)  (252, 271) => -4.06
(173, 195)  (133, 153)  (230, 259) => -2.74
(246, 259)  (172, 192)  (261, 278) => 4.93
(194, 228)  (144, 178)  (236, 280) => -4.22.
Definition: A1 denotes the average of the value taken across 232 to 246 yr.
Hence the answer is 476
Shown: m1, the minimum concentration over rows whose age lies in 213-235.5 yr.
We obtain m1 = 475.8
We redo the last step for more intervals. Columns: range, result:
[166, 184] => 379.8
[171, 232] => 237.9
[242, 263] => 256.5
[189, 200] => 425.5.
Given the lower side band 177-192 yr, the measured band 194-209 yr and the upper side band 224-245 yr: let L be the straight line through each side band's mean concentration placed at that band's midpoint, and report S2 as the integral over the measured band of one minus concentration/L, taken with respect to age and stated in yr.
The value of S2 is 1.9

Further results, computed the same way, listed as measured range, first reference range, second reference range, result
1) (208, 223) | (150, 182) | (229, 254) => -2.6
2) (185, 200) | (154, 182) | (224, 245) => -1.5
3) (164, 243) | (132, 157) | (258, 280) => -3.5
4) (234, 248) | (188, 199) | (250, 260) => -3.1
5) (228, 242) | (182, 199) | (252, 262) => -3.7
